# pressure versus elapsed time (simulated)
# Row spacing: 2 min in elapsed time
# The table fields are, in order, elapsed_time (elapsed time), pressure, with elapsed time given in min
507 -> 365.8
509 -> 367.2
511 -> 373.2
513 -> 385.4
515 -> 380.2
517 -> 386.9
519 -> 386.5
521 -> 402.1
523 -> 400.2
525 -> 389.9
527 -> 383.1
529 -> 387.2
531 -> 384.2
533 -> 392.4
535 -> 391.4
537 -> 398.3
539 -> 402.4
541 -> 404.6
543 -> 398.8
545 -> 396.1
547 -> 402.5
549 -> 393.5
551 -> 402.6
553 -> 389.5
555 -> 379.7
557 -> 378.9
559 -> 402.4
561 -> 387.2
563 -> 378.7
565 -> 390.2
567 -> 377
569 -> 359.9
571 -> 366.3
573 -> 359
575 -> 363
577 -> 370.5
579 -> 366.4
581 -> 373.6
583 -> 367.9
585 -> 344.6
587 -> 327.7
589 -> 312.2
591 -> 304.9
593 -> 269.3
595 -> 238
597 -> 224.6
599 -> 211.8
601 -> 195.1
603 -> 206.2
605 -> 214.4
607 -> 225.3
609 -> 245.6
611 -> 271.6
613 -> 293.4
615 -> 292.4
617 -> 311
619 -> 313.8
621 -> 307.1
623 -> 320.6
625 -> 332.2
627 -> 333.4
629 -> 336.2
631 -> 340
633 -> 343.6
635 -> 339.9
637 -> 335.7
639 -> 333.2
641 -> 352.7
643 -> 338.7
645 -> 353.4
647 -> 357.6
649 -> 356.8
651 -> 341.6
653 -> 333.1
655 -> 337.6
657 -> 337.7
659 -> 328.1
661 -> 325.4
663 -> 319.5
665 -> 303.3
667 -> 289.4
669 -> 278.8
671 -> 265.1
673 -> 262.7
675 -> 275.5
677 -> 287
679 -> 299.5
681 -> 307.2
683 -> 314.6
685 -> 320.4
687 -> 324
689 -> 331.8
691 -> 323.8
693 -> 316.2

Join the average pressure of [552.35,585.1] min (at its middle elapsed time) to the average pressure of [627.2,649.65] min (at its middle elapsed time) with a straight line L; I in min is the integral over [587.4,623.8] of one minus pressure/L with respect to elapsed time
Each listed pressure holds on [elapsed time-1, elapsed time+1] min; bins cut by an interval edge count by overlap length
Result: 9.4 min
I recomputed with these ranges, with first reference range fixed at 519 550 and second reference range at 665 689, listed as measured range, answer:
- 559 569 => -0.2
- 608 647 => 0.9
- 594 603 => 3.4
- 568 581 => 0.1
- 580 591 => 0.5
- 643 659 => -1.6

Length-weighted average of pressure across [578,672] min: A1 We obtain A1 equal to 307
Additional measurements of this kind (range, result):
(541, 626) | 329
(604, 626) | 284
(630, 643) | 341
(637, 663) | 340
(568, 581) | 365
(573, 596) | 332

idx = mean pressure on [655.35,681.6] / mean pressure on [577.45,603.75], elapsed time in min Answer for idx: 1.0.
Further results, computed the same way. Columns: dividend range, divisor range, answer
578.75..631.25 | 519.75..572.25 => 0.74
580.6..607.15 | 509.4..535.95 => 0.70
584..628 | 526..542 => 0.71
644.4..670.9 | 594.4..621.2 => 1.29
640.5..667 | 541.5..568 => 0.86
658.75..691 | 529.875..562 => 0.77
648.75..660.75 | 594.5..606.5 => 1.57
